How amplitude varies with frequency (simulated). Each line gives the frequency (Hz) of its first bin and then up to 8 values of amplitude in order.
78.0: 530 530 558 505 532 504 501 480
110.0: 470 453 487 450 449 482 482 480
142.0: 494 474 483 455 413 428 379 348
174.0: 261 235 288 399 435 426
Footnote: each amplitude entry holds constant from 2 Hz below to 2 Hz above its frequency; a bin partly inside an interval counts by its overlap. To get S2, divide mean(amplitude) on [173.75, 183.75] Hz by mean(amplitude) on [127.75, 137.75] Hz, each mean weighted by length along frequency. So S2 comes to 0.54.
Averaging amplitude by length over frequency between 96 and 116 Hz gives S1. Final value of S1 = 482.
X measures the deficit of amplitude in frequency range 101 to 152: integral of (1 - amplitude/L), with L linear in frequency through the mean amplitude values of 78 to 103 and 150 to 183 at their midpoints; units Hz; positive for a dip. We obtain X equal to -3.6 Hz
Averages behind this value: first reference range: 523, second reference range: 361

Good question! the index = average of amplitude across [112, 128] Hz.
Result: 460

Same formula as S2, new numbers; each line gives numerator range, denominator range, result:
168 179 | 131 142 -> 0.59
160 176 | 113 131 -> 0.76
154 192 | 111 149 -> 0.76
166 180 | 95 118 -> 0.61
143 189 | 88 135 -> 0.79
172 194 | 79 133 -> 0.68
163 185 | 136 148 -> 0.65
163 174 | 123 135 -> 0.75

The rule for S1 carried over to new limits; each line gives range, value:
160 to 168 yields 404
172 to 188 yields 296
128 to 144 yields 484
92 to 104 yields 512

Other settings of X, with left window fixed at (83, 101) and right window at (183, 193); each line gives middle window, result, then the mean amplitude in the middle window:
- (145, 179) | 4.0 Hz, 388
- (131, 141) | -0.3 Hz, 482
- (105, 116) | 0.8 Hz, 467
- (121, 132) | 0.5 Hz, 461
